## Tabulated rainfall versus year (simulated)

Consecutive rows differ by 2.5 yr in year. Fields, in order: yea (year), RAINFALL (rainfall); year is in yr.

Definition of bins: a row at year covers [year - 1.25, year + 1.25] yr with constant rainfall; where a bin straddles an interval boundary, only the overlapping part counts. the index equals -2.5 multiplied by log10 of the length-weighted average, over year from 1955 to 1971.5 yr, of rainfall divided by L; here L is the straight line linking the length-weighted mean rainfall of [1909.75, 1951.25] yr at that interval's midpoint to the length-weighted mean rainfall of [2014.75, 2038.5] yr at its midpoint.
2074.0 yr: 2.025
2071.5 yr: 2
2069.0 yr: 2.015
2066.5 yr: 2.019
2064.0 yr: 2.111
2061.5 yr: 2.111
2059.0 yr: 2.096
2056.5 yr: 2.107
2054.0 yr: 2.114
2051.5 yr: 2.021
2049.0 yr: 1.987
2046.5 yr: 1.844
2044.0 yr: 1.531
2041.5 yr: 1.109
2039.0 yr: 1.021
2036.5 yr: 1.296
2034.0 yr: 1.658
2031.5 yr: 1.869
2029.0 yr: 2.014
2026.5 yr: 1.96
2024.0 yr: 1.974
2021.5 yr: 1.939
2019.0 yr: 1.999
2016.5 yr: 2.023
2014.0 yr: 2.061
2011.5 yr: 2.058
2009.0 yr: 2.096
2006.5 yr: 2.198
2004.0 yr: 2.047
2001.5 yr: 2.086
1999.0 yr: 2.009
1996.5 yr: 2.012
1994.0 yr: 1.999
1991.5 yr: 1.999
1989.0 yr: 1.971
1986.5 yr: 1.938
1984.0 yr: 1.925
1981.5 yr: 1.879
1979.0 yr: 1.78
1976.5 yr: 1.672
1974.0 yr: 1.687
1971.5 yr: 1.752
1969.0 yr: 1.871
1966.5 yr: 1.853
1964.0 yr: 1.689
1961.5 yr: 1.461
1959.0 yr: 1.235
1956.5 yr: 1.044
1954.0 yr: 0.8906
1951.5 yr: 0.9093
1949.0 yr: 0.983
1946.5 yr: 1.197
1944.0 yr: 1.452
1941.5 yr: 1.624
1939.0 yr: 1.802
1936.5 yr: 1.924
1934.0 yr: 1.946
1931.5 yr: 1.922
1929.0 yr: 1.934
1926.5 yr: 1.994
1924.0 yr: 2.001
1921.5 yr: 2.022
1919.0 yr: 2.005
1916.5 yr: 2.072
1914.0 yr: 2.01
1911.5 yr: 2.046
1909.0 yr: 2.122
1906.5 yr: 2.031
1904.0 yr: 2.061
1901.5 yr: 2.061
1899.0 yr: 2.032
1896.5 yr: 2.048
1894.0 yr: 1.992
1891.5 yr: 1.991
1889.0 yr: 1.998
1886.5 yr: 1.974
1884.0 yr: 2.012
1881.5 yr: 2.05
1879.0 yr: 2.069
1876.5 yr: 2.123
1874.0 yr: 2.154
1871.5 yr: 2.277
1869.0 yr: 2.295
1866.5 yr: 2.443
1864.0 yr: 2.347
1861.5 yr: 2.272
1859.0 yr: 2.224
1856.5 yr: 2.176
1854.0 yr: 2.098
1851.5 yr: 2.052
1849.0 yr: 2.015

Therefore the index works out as 0.18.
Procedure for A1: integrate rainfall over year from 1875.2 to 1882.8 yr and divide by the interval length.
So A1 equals 2.08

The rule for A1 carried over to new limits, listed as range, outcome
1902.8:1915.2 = 2.05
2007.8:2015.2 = 2.07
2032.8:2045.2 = 1.32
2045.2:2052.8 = 1.95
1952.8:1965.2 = 1.26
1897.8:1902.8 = 2.05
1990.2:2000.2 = 2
